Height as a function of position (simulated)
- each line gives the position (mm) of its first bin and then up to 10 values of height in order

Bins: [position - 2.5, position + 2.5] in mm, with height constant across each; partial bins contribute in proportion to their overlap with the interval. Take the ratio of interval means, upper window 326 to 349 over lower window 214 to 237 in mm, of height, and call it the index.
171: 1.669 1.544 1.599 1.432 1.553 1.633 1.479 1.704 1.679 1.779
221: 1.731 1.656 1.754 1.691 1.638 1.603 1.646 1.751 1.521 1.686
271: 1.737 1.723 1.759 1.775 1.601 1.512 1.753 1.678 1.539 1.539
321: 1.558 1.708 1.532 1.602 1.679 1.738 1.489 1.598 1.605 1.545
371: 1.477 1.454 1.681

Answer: 1.0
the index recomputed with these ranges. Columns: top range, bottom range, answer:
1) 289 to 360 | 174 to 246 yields 0.99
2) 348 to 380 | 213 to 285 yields 0.91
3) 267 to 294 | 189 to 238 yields 1.03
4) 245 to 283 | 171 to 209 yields 1.07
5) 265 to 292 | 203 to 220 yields 1.00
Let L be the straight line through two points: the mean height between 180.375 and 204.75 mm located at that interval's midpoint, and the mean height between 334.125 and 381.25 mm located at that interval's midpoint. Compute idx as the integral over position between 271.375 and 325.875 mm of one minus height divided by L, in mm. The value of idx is -2.9 mm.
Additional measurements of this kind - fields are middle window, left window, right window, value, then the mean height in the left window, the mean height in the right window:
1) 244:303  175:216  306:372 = -3.00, 1.59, 1.59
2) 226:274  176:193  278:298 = -1.58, 1.53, 1.67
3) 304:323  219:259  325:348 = 0.90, 1.68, 1.65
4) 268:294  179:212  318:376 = -2.15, 1.58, 1.59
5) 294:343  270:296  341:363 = 1.34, 1.7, 1.62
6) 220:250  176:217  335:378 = -1.55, 1.6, 1.58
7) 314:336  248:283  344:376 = 0.29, 1.69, 1.56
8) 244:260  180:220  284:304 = -0.17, 1.61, 1.66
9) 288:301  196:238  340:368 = 0.29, 1.68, 1.61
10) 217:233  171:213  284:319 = -1.24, 1.58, 1.63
